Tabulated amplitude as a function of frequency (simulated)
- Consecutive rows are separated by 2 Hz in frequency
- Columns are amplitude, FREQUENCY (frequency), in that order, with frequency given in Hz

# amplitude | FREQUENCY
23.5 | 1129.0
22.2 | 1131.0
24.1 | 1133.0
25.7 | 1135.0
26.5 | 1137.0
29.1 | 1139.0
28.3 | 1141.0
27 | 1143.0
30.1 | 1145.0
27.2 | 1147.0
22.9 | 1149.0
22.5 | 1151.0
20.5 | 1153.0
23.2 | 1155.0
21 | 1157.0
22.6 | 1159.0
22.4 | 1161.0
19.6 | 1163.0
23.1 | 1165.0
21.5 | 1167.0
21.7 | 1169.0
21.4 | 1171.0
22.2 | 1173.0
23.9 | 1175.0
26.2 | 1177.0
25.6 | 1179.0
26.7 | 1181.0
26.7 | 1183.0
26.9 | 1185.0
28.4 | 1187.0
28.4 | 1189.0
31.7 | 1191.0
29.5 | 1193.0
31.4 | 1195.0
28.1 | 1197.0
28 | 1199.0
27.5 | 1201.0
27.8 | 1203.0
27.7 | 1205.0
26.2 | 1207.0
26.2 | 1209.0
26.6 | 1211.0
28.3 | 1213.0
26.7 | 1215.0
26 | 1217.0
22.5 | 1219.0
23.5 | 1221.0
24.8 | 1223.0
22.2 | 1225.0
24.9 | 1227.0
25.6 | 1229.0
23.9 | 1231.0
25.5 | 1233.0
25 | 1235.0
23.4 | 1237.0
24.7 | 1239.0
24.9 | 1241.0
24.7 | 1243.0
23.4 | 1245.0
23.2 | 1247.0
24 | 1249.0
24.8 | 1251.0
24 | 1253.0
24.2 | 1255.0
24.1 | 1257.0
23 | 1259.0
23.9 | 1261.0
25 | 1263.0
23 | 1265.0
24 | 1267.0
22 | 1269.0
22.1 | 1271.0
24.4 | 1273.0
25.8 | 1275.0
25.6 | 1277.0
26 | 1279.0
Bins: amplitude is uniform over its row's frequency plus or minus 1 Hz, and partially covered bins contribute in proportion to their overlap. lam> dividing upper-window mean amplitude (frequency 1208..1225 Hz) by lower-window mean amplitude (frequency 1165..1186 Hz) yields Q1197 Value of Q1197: 1.0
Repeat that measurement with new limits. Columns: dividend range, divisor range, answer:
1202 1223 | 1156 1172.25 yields 1.20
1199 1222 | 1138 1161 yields 1.06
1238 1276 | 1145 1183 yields 1.03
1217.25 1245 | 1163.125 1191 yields 0.98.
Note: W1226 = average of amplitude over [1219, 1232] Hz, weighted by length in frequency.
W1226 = 24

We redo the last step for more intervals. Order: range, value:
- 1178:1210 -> 27.9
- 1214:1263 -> 24.3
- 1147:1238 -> 25.1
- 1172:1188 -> 25.8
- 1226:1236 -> 25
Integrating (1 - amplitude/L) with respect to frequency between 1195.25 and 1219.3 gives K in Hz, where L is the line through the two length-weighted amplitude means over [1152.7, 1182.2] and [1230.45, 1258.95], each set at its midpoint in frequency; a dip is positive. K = -3.6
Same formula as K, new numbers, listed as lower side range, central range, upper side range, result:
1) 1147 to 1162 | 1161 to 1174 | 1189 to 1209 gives 1.4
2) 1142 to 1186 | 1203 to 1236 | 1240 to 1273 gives -2.2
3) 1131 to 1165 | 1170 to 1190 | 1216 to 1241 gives -1.0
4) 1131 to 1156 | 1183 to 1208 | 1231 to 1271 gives -3.7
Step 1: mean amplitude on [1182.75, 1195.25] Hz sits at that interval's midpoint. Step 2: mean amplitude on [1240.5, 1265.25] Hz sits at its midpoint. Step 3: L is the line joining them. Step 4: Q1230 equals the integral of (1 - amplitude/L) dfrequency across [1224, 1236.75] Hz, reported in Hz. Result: 0.65 Hz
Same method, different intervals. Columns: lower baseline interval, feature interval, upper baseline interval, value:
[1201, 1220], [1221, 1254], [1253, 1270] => 0.9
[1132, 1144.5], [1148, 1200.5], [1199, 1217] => 4.2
